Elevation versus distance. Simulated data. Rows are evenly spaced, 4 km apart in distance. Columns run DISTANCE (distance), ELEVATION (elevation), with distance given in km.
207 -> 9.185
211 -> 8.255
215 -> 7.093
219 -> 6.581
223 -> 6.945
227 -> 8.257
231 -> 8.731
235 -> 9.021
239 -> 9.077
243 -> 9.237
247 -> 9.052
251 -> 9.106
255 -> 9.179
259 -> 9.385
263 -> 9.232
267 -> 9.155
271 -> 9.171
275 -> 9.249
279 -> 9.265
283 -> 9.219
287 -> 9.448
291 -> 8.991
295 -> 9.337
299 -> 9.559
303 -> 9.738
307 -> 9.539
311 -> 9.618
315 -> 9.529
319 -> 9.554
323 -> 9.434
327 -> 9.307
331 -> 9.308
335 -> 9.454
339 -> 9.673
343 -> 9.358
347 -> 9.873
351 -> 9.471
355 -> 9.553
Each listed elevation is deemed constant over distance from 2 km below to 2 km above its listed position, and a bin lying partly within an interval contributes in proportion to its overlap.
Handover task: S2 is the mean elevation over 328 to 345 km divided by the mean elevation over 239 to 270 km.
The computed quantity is 1.03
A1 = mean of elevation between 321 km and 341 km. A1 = 9.44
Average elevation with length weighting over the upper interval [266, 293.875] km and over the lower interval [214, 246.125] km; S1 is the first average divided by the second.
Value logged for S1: 1.1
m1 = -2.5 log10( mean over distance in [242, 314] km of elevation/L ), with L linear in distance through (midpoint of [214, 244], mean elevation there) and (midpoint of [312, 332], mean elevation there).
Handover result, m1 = -0.060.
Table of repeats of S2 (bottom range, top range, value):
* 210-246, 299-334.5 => 1.17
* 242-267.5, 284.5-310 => 1.03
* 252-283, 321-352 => 1.03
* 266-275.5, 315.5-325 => 1.03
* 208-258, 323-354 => 1.13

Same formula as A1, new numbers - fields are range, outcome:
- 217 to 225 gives 6.76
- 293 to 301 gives 9.45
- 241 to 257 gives 9.14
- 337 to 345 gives 9.52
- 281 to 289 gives 9.33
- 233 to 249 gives 9.1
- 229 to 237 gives 8.88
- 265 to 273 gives 9.16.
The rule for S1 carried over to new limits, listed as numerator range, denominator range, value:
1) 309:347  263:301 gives 1.02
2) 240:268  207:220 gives 1.20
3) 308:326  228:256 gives 1.06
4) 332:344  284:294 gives 1.03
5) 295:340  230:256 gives 1.05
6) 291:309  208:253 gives 1.14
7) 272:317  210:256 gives 1.12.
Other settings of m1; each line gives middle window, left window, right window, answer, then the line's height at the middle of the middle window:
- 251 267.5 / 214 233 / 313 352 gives -0.13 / 8.18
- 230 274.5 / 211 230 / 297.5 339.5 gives -0.13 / 8.09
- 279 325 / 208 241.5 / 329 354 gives -0.05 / 9.03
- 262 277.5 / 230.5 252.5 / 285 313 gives 0.01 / 9.26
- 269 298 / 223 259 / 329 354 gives -0.01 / 9.15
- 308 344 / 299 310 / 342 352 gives 0.02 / 9.61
